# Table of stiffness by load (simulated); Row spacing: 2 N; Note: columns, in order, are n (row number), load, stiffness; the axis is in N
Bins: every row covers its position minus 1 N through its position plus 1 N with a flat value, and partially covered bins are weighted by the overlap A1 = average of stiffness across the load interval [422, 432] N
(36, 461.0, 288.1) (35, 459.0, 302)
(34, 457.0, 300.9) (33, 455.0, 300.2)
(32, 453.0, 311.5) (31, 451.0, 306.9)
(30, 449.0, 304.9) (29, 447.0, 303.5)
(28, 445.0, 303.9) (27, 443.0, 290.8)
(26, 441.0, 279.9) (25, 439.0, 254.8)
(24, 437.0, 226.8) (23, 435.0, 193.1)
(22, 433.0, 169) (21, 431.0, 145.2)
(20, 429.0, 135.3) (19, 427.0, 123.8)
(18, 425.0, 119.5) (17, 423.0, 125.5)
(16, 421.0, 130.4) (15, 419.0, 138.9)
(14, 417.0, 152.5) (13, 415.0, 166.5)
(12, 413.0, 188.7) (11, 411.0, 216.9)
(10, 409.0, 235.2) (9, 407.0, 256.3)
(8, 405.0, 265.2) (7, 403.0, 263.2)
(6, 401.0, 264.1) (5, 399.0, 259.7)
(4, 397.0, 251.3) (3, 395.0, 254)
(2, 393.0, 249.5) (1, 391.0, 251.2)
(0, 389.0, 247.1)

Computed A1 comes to 130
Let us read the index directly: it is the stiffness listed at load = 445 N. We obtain 303.9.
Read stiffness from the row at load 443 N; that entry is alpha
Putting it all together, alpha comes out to 290.8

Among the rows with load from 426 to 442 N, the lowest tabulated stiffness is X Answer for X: 123.8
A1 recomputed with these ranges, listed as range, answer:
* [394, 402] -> 257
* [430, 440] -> 198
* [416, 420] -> 146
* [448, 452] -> 306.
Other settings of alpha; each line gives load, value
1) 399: 259.7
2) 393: 249.5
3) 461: 288.1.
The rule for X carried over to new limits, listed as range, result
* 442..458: 290.8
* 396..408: 251.3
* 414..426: 119.5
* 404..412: 216.9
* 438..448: 254.8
